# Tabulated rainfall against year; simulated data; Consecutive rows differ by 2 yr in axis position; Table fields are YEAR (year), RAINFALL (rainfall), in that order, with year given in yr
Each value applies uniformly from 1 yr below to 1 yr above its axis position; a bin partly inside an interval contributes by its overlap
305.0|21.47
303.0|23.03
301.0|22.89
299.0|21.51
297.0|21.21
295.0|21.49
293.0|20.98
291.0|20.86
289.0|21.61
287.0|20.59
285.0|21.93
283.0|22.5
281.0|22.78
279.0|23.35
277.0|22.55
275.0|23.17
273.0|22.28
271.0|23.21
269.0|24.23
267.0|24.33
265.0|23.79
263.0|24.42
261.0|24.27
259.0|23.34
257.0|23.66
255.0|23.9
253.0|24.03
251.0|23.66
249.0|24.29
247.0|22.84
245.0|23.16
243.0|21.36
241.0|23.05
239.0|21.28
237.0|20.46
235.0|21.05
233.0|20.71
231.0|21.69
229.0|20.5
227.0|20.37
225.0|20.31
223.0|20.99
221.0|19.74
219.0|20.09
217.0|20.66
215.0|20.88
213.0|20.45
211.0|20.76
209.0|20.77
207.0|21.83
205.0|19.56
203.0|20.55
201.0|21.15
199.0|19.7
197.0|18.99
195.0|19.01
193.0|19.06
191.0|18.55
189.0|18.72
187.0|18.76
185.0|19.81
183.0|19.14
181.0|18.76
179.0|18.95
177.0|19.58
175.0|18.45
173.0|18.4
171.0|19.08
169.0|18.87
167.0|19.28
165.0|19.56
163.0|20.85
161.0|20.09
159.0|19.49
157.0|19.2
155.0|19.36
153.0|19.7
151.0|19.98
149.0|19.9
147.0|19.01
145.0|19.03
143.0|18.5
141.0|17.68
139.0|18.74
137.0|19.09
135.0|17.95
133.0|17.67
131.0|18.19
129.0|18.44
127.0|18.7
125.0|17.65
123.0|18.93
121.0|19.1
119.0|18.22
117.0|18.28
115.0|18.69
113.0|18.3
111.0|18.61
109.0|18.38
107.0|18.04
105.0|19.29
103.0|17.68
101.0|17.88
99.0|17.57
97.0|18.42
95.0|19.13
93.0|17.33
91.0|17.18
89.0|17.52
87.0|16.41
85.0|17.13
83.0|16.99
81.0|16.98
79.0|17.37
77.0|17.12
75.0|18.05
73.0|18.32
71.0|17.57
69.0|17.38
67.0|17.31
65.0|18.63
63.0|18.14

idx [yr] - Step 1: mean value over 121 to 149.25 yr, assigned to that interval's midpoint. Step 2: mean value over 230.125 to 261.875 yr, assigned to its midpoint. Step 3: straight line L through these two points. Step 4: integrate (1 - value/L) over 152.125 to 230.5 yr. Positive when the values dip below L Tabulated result 3.2 yr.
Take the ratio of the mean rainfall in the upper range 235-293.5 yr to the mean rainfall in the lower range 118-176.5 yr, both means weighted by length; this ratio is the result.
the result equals 1.20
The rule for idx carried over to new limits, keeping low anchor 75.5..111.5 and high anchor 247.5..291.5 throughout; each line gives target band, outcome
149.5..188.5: 1.4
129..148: 0.7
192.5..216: 1.0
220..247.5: 1.0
